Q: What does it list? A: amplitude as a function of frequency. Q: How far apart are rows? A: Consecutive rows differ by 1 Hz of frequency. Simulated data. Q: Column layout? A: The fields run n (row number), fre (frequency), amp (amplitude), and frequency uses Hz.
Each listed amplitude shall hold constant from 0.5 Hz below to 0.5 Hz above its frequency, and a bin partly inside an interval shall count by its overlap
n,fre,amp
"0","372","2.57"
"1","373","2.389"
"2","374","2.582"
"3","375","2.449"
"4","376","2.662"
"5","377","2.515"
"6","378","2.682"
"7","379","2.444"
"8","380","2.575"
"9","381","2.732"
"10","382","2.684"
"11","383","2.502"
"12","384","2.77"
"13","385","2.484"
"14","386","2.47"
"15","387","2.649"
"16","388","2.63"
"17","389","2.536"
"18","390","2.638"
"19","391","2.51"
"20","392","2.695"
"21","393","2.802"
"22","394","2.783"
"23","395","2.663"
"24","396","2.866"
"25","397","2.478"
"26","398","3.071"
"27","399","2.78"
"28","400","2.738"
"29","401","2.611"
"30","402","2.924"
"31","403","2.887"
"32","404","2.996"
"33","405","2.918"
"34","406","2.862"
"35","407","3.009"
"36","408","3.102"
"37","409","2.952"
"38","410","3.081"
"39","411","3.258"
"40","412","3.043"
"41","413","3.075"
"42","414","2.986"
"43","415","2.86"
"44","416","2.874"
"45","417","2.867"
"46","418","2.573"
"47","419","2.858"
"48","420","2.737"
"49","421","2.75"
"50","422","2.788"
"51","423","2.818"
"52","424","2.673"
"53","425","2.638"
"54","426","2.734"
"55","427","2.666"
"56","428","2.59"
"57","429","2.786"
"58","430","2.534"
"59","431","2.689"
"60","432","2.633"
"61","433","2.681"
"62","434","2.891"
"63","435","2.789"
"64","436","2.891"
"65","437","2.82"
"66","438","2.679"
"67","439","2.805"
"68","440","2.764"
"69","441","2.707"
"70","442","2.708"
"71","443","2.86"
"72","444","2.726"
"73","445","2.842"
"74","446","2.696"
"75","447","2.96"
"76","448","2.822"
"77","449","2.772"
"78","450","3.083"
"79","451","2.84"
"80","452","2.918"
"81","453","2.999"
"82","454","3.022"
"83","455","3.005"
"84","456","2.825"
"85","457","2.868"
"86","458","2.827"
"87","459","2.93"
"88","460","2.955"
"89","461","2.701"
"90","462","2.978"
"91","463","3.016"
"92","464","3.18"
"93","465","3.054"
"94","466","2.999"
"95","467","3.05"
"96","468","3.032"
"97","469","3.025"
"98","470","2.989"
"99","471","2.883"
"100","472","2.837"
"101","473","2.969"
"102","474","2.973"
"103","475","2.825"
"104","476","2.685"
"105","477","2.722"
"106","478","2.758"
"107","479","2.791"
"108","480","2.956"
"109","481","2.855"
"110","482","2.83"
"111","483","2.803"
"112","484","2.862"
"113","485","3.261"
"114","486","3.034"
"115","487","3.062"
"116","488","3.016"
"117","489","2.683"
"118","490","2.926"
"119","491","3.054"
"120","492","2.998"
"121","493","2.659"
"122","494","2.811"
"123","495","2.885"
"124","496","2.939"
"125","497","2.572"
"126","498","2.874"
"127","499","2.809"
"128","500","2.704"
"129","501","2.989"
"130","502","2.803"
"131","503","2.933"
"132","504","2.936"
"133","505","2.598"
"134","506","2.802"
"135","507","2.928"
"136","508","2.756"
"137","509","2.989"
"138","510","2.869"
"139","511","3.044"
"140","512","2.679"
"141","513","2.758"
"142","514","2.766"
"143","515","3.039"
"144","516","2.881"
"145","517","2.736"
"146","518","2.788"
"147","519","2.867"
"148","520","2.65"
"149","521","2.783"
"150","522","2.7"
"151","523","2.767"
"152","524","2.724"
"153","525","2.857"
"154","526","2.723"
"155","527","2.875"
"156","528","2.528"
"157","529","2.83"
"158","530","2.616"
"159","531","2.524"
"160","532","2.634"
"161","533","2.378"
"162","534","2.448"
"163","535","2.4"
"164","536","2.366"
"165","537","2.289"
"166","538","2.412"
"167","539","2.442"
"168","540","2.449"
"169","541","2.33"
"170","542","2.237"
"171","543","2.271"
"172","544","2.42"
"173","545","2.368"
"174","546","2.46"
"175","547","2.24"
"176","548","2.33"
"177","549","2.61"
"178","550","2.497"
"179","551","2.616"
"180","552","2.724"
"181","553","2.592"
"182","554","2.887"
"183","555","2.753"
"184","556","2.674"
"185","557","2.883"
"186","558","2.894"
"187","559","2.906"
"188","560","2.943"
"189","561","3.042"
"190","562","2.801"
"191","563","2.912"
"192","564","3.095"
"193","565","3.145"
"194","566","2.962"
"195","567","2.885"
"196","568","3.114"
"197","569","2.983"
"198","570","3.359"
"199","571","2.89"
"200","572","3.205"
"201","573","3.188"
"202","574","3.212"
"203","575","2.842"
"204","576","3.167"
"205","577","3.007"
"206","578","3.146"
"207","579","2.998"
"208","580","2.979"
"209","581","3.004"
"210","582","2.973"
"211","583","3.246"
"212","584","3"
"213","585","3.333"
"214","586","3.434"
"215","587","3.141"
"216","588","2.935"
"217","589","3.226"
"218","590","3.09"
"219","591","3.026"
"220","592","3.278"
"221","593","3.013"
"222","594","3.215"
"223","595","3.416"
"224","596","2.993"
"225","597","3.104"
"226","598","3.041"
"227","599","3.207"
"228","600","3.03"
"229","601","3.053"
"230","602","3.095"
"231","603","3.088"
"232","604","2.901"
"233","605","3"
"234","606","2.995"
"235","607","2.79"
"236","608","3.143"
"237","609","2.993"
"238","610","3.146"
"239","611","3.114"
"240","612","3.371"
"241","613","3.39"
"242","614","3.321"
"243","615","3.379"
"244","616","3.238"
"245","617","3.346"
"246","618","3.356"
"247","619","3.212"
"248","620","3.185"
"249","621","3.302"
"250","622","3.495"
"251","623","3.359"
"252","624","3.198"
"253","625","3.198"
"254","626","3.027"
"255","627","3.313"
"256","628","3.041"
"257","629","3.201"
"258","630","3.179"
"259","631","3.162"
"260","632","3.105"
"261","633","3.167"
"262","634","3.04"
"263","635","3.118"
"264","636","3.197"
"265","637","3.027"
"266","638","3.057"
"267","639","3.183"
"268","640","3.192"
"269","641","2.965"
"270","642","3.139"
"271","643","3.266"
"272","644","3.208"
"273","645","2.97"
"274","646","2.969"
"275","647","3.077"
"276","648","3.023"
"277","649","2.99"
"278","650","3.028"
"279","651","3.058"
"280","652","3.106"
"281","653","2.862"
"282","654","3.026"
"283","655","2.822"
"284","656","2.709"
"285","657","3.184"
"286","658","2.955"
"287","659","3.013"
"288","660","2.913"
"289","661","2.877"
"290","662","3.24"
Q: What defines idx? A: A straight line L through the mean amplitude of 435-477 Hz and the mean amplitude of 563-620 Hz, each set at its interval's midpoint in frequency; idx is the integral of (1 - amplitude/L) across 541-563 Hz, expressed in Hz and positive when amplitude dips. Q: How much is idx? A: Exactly 3.1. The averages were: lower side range 2.89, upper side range 3.12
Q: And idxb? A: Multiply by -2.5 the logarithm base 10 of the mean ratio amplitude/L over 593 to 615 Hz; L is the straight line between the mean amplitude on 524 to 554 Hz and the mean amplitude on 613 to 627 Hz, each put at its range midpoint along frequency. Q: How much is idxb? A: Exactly 0.00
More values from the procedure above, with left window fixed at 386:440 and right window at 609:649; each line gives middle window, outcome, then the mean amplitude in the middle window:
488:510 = 0.04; 2.85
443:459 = -0.01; 2.88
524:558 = 0.19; 2.54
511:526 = 0.07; 2.79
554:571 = 0.04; 2.96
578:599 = -0.01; 3.12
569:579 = -0.01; 3.1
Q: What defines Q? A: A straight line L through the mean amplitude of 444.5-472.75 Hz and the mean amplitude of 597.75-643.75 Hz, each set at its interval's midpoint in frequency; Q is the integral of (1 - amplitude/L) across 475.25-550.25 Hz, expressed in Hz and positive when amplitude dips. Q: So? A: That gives 7.2 Hz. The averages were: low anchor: 2.93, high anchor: 3.16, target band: 2.72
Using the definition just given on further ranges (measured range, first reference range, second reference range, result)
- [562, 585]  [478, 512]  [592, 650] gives -0.1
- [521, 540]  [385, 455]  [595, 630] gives 2.7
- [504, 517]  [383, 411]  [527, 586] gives -0.3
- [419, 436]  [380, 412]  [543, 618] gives 0.6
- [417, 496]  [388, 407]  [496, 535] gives -2.4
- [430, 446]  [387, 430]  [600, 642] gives 0.6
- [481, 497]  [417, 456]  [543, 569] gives -0.8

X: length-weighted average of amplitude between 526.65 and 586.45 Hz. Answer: 2.78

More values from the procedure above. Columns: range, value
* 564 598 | 3.11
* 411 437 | 2.79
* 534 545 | 2.37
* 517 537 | 2.65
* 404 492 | 2.87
